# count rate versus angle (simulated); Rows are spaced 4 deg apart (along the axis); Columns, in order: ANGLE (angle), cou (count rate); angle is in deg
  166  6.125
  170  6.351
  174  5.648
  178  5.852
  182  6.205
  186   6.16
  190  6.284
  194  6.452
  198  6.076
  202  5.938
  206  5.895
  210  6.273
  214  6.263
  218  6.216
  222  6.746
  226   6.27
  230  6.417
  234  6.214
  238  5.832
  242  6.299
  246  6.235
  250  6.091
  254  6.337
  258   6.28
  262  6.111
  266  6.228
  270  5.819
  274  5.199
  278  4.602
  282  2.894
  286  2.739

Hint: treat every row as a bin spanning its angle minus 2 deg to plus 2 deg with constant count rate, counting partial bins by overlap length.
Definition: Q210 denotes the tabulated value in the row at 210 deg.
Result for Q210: 6.273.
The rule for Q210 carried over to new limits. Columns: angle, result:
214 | 6.263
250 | 6.091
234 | 6.214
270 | 5.819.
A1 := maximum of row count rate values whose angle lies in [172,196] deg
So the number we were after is 6.452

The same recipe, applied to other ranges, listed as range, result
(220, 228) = 6.746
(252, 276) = 6.337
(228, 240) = 6.417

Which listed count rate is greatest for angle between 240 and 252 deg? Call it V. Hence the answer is 6.299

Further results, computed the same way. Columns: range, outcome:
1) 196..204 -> 6.076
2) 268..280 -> 5.819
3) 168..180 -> 6.351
